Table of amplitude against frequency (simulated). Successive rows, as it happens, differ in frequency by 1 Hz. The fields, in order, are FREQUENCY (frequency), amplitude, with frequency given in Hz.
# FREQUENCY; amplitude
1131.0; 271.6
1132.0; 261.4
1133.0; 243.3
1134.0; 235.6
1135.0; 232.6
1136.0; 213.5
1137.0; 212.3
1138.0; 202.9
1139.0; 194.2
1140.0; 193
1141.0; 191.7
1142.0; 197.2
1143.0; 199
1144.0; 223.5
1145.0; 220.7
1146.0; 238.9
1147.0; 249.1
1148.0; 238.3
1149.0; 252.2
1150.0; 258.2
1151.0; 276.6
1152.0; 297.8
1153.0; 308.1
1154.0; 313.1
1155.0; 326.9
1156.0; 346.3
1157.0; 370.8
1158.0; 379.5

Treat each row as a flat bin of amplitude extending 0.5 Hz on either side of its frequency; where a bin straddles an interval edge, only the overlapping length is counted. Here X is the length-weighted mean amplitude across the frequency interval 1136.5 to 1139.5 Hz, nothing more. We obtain 203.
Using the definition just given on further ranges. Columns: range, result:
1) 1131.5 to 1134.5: 247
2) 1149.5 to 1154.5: 291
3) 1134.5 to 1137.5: 219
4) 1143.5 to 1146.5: 228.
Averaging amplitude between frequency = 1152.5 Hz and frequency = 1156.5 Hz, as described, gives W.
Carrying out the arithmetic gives 324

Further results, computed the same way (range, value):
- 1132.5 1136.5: 231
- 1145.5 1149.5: 245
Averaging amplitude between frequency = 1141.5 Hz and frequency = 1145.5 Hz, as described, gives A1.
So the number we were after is 210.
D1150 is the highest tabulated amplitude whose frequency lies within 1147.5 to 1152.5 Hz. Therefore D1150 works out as 297.8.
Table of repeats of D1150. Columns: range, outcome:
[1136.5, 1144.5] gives 223.5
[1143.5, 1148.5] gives 249.1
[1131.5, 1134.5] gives 261.4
